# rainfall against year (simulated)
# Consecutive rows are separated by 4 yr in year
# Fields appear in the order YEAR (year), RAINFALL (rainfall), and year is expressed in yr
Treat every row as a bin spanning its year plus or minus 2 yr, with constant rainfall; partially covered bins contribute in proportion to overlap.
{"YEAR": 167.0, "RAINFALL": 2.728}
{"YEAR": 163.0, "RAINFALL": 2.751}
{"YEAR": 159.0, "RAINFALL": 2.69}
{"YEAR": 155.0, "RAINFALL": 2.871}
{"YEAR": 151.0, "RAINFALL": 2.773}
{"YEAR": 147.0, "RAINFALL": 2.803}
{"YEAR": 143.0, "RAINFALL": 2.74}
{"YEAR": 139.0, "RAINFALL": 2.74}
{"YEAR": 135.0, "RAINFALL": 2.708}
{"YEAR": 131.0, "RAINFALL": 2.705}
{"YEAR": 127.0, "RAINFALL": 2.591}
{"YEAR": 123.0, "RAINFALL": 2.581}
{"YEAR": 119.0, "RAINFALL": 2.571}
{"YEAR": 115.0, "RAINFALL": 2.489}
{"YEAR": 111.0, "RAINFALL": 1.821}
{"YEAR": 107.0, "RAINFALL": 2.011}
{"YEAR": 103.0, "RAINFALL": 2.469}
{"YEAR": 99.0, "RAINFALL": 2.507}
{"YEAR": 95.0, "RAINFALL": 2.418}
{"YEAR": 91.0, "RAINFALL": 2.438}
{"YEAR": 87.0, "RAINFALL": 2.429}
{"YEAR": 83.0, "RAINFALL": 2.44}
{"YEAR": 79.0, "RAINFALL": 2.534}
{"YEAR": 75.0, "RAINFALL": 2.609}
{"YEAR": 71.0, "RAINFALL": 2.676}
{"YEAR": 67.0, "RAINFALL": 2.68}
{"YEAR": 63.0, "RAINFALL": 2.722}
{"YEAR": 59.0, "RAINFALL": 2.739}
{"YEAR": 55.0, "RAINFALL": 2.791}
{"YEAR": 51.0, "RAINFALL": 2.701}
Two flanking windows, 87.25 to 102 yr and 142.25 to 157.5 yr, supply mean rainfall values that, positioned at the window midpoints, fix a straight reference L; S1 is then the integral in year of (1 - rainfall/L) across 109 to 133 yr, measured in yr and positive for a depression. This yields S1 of 1.5 yr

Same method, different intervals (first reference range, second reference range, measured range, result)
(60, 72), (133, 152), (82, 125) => 5.5 yr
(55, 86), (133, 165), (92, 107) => 1.6 yr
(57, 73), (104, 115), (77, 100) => -0.9 yr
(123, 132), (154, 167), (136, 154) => -0.5 yr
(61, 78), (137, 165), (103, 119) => 3.0 yr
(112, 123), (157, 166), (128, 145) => -0.9 yr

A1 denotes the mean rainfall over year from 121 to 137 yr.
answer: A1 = 2.65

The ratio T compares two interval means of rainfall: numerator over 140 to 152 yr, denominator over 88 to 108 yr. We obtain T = 1.16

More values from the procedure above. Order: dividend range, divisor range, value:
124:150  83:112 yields 1.17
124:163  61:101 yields 1.07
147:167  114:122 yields 1.09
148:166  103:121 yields 1.23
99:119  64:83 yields 0.87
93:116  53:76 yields 0.84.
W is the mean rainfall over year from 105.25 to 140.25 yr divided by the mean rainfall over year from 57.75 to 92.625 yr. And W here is 1.0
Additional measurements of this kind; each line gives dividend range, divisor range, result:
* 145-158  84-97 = 1.16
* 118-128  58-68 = 0.95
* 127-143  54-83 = 1.02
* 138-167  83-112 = 1.19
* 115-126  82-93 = 1.05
